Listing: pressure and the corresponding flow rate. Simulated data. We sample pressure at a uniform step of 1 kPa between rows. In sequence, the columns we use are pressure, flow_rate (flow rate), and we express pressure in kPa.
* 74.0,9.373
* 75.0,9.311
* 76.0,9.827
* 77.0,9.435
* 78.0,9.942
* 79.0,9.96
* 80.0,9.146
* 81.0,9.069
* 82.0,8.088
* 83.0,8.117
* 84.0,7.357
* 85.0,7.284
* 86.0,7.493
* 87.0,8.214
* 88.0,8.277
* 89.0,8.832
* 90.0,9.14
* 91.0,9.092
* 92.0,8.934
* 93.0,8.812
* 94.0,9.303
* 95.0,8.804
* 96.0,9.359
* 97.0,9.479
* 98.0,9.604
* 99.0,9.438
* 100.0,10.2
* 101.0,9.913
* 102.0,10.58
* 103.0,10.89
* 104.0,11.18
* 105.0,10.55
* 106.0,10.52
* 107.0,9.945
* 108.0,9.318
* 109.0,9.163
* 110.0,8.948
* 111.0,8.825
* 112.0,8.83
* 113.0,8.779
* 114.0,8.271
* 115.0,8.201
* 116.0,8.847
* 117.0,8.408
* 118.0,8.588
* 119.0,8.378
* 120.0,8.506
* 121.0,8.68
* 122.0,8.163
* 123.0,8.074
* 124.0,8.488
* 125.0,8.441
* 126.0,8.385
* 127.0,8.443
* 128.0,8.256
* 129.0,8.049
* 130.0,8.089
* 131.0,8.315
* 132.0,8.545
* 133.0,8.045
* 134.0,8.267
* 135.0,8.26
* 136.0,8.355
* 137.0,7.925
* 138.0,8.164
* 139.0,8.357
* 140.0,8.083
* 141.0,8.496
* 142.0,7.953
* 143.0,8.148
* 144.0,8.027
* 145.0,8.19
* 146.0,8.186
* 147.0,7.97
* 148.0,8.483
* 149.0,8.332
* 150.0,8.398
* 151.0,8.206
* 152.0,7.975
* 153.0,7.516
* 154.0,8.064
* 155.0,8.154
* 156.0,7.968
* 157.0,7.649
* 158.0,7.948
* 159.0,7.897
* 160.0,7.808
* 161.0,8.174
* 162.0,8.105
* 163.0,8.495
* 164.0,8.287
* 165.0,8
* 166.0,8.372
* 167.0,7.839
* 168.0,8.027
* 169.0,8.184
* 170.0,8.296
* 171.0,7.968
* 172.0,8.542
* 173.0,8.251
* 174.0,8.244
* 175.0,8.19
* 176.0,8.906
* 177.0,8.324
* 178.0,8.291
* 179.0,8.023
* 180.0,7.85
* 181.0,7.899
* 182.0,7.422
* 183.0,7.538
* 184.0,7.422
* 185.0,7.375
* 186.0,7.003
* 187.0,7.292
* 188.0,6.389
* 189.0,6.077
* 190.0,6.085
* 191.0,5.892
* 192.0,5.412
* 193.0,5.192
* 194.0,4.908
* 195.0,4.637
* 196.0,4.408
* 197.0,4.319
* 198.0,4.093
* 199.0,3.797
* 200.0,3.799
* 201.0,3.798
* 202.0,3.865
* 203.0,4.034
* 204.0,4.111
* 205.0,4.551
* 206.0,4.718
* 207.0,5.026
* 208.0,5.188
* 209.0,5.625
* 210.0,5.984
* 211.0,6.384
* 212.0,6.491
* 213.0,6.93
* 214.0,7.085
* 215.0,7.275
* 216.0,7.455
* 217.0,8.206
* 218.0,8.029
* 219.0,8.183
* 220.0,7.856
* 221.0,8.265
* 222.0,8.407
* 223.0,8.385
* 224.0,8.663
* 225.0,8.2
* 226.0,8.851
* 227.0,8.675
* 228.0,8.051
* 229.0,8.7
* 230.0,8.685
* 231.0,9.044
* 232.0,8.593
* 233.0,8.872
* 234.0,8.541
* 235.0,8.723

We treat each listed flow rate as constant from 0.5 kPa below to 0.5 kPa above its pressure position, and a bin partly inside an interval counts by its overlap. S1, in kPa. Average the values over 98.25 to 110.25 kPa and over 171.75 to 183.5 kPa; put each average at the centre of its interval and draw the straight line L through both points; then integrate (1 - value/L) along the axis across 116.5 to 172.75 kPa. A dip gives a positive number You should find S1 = 4.9 kPa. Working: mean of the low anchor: 10.1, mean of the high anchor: 8.11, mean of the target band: 8.2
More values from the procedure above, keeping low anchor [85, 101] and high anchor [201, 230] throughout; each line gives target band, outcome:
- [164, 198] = 1.6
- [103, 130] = -0.9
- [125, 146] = 0.1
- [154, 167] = -0.4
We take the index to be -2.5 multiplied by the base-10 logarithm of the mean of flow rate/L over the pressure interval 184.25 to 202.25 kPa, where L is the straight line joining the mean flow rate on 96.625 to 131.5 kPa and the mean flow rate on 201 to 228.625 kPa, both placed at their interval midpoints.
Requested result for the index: 0.35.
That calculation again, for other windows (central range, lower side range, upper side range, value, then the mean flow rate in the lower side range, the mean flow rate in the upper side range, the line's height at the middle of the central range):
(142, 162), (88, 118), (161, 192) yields 0.03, 9.35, 7.72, 8.27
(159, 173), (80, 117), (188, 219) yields -0.20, 9.09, 5.51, 6.79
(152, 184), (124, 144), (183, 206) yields -0.23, 8.24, 5.24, 6.56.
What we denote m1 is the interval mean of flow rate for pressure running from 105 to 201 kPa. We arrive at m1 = 7.8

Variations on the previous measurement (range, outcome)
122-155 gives 8.2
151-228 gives 7.02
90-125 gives 9.2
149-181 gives 8.13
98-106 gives 10.4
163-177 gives 8.25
